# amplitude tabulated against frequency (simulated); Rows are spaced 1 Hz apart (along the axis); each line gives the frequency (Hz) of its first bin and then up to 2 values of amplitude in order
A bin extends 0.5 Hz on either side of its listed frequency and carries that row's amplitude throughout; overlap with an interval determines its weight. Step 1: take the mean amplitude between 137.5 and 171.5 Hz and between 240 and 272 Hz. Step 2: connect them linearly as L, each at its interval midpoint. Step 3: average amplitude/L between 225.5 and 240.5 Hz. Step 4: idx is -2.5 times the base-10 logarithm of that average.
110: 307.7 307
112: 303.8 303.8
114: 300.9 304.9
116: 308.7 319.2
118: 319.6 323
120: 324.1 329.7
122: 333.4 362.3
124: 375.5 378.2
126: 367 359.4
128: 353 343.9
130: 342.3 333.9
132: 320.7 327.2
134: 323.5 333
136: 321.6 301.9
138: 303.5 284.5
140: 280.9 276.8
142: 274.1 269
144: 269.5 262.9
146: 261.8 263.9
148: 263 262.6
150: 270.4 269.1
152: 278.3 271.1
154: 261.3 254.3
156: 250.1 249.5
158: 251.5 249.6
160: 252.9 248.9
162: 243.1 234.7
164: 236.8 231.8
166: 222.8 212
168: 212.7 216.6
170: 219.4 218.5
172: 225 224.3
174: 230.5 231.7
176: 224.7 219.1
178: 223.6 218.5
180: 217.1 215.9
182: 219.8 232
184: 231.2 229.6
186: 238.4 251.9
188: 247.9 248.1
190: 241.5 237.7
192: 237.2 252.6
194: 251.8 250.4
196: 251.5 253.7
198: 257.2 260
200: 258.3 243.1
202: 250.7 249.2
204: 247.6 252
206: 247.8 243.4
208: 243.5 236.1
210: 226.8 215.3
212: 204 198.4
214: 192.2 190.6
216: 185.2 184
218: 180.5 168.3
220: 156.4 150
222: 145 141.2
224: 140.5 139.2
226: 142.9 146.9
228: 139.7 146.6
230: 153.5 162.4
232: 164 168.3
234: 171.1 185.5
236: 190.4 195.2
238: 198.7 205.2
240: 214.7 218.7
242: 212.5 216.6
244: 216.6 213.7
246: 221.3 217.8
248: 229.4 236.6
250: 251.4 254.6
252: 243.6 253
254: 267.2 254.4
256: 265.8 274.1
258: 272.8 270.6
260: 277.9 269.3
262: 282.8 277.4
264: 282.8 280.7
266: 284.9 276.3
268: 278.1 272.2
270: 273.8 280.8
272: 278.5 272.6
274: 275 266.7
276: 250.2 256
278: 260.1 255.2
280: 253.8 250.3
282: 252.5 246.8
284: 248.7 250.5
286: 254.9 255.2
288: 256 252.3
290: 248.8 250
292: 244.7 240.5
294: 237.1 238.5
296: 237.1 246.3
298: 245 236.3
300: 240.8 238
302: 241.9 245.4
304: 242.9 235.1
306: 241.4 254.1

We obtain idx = 0.426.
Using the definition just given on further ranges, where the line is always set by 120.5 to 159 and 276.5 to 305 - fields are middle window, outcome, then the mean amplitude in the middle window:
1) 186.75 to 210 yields 0.13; 248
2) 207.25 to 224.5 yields 0.42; 187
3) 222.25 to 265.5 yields 0.22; 215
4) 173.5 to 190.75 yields 0.23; 231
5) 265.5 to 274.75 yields -0.09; 277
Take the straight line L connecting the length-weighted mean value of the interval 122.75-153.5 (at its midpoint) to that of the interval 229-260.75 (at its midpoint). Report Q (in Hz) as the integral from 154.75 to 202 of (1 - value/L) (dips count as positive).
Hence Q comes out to 6.3 Hz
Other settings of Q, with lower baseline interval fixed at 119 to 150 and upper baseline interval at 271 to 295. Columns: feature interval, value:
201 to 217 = 3.33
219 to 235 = 7.16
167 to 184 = 4.30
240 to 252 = 1.90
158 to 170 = 2.72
